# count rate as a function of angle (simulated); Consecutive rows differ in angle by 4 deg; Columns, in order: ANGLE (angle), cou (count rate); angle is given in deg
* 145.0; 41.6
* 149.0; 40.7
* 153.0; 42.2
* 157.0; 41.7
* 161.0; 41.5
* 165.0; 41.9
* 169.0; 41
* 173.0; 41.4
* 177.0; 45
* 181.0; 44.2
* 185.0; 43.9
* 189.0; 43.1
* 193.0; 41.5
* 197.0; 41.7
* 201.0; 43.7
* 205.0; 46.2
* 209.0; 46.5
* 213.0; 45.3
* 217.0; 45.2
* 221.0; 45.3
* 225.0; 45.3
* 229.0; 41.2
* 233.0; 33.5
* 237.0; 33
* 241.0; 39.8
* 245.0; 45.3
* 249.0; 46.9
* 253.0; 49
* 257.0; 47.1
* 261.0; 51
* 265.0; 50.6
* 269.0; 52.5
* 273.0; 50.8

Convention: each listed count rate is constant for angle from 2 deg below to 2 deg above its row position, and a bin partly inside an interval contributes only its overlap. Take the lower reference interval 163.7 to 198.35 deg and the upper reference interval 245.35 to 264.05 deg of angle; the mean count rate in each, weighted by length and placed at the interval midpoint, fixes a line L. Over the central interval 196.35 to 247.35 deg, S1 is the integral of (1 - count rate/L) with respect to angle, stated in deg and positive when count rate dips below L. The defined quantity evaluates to 3.6 deg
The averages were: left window 42.7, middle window 42.5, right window 48.3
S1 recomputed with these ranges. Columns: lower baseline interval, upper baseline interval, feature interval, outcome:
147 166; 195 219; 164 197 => 0.3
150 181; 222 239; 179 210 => -2.4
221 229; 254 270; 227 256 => 3.4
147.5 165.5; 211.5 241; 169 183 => -0.6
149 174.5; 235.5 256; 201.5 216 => -1.1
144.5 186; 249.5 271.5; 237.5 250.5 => 1.6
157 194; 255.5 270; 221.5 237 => 2.5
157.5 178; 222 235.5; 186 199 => -0.3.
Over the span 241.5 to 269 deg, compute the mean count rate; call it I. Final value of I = 48.2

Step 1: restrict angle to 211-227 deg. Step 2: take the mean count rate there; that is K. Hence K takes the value 45.3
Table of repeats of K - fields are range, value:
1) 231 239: 33.2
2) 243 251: 46.1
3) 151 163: 41.8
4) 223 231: 43.2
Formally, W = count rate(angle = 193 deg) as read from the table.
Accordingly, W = 41.5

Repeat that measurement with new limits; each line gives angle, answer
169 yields 41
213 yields 45.3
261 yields 51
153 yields 42.2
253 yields 49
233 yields 33.5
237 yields 33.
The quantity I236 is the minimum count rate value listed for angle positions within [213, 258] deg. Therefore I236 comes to 33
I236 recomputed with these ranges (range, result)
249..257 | 46.9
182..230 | 41.2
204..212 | 46.2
